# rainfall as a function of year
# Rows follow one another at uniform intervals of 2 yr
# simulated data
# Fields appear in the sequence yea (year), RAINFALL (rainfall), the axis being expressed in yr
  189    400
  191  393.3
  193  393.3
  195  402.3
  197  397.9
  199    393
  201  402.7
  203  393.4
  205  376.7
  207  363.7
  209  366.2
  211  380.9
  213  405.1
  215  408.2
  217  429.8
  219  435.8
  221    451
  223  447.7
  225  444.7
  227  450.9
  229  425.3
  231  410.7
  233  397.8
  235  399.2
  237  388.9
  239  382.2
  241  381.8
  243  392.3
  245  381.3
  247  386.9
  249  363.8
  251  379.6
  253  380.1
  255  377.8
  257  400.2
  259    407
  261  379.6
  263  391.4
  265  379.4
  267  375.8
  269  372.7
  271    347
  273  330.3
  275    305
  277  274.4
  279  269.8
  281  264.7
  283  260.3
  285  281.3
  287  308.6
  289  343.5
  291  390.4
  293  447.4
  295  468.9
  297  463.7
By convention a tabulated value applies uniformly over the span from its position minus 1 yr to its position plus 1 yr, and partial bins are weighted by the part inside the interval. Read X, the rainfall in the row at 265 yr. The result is 379.4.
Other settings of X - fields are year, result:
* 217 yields 429.8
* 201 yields 402.7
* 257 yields 400.2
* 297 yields 463.7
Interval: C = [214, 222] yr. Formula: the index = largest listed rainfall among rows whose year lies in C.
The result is 451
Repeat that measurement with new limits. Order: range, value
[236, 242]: 388.9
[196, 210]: 402.7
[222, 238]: 450.9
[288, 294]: 447.4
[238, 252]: 392.3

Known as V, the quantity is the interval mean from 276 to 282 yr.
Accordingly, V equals 270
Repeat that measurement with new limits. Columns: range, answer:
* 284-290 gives 311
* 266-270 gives 374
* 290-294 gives 419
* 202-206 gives 385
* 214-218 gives 419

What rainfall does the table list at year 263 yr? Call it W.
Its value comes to 391.4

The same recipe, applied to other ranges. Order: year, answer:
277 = 274.4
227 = 450.9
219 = 435.8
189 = 400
